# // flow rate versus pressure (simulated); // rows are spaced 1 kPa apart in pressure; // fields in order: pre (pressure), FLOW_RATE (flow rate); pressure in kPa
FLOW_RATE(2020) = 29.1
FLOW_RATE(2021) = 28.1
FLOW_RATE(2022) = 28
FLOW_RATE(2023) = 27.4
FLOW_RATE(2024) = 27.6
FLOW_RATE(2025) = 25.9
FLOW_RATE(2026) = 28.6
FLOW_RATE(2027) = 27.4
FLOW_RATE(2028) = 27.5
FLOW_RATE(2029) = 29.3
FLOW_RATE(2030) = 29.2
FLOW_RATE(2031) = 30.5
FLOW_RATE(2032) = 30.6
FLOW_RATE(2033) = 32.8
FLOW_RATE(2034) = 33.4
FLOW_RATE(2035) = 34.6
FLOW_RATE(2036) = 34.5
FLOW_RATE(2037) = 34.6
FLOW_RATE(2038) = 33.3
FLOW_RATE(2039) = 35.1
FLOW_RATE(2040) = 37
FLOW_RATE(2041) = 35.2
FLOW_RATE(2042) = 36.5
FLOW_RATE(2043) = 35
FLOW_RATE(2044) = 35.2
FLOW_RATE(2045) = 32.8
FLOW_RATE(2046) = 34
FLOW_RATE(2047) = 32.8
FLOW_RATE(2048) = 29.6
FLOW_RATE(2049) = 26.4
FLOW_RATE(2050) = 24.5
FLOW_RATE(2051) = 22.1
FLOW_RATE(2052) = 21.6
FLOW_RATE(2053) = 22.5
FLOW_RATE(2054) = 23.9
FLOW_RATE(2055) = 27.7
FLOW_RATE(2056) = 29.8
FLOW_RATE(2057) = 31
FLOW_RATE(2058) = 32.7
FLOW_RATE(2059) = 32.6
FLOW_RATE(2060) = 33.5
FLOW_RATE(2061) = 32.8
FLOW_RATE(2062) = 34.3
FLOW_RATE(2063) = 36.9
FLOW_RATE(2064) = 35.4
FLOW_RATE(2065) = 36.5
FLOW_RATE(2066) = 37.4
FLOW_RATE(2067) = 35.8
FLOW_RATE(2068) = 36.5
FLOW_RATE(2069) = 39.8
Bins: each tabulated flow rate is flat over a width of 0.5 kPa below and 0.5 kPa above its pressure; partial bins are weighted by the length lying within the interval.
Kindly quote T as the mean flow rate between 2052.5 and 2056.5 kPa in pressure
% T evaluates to 26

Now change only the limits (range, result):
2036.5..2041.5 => 35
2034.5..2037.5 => 34.6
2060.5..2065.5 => 35.2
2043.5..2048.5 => 32.9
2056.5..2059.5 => 32.1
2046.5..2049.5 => 29.6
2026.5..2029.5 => 28.1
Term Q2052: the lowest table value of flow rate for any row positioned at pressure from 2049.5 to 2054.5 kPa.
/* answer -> 21.6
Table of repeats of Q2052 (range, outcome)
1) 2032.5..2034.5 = 32.8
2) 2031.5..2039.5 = 30.6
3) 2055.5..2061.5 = 29.8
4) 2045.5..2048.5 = 29.6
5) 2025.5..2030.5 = 27.4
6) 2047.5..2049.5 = 26.4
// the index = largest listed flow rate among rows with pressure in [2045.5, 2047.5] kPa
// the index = 34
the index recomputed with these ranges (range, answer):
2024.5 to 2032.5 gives 30.6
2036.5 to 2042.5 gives 37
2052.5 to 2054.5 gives 23.9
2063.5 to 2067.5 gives 37.4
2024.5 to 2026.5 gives 28.6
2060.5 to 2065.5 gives 36.9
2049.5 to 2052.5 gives 24.5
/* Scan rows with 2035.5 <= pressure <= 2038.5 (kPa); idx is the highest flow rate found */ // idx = 34.6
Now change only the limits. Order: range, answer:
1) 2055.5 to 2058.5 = 32.7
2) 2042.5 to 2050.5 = 35.2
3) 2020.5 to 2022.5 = 28.1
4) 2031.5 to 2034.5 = 33.4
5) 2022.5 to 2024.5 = 27.6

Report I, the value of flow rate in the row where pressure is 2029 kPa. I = 29.3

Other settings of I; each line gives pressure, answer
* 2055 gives 27.7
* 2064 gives 35.4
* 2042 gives 36.5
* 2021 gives 28.1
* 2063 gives 36.9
